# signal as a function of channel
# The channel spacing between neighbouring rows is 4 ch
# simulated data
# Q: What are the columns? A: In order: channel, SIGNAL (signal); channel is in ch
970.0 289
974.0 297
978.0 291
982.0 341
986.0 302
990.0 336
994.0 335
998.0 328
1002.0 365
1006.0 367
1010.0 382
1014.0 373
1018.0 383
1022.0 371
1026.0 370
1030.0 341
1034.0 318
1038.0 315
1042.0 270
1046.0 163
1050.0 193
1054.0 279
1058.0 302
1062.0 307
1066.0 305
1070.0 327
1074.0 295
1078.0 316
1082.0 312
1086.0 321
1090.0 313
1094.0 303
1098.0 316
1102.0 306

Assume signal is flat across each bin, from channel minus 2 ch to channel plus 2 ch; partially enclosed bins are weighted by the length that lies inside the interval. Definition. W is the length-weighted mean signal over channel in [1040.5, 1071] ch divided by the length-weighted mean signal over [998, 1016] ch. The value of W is 0.7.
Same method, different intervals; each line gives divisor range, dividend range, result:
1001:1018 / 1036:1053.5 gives 0.64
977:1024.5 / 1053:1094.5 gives 0.88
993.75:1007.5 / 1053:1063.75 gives 0.85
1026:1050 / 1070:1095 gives 1.11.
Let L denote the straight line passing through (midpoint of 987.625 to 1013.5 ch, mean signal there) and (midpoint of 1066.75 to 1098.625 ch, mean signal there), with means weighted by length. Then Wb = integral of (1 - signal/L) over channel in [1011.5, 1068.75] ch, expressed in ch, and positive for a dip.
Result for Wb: 4.6 ch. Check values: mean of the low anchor 353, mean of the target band 307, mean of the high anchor 312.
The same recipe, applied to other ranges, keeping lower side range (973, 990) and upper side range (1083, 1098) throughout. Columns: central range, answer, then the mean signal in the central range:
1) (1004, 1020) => -3.3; 376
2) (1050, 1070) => 1.4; 291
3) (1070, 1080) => 0.1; 310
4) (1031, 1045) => 0.8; 294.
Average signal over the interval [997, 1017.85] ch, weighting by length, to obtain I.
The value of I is 366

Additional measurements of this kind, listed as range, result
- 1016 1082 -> 304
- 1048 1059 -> 254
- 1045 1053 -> 192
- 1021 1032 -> 360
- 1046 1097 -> 293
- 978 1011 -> 340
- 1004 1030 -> 372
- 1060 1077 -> 309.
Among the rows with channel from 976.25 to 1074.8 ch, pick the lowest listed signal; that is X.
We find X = 163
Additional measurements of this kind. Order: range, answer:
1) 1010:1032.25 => 341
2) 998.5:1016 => 365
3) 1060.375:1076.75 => 295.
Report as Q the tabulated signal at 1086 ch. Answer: 321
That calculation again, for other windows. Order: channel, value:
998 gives 328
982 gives 341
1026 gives 370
